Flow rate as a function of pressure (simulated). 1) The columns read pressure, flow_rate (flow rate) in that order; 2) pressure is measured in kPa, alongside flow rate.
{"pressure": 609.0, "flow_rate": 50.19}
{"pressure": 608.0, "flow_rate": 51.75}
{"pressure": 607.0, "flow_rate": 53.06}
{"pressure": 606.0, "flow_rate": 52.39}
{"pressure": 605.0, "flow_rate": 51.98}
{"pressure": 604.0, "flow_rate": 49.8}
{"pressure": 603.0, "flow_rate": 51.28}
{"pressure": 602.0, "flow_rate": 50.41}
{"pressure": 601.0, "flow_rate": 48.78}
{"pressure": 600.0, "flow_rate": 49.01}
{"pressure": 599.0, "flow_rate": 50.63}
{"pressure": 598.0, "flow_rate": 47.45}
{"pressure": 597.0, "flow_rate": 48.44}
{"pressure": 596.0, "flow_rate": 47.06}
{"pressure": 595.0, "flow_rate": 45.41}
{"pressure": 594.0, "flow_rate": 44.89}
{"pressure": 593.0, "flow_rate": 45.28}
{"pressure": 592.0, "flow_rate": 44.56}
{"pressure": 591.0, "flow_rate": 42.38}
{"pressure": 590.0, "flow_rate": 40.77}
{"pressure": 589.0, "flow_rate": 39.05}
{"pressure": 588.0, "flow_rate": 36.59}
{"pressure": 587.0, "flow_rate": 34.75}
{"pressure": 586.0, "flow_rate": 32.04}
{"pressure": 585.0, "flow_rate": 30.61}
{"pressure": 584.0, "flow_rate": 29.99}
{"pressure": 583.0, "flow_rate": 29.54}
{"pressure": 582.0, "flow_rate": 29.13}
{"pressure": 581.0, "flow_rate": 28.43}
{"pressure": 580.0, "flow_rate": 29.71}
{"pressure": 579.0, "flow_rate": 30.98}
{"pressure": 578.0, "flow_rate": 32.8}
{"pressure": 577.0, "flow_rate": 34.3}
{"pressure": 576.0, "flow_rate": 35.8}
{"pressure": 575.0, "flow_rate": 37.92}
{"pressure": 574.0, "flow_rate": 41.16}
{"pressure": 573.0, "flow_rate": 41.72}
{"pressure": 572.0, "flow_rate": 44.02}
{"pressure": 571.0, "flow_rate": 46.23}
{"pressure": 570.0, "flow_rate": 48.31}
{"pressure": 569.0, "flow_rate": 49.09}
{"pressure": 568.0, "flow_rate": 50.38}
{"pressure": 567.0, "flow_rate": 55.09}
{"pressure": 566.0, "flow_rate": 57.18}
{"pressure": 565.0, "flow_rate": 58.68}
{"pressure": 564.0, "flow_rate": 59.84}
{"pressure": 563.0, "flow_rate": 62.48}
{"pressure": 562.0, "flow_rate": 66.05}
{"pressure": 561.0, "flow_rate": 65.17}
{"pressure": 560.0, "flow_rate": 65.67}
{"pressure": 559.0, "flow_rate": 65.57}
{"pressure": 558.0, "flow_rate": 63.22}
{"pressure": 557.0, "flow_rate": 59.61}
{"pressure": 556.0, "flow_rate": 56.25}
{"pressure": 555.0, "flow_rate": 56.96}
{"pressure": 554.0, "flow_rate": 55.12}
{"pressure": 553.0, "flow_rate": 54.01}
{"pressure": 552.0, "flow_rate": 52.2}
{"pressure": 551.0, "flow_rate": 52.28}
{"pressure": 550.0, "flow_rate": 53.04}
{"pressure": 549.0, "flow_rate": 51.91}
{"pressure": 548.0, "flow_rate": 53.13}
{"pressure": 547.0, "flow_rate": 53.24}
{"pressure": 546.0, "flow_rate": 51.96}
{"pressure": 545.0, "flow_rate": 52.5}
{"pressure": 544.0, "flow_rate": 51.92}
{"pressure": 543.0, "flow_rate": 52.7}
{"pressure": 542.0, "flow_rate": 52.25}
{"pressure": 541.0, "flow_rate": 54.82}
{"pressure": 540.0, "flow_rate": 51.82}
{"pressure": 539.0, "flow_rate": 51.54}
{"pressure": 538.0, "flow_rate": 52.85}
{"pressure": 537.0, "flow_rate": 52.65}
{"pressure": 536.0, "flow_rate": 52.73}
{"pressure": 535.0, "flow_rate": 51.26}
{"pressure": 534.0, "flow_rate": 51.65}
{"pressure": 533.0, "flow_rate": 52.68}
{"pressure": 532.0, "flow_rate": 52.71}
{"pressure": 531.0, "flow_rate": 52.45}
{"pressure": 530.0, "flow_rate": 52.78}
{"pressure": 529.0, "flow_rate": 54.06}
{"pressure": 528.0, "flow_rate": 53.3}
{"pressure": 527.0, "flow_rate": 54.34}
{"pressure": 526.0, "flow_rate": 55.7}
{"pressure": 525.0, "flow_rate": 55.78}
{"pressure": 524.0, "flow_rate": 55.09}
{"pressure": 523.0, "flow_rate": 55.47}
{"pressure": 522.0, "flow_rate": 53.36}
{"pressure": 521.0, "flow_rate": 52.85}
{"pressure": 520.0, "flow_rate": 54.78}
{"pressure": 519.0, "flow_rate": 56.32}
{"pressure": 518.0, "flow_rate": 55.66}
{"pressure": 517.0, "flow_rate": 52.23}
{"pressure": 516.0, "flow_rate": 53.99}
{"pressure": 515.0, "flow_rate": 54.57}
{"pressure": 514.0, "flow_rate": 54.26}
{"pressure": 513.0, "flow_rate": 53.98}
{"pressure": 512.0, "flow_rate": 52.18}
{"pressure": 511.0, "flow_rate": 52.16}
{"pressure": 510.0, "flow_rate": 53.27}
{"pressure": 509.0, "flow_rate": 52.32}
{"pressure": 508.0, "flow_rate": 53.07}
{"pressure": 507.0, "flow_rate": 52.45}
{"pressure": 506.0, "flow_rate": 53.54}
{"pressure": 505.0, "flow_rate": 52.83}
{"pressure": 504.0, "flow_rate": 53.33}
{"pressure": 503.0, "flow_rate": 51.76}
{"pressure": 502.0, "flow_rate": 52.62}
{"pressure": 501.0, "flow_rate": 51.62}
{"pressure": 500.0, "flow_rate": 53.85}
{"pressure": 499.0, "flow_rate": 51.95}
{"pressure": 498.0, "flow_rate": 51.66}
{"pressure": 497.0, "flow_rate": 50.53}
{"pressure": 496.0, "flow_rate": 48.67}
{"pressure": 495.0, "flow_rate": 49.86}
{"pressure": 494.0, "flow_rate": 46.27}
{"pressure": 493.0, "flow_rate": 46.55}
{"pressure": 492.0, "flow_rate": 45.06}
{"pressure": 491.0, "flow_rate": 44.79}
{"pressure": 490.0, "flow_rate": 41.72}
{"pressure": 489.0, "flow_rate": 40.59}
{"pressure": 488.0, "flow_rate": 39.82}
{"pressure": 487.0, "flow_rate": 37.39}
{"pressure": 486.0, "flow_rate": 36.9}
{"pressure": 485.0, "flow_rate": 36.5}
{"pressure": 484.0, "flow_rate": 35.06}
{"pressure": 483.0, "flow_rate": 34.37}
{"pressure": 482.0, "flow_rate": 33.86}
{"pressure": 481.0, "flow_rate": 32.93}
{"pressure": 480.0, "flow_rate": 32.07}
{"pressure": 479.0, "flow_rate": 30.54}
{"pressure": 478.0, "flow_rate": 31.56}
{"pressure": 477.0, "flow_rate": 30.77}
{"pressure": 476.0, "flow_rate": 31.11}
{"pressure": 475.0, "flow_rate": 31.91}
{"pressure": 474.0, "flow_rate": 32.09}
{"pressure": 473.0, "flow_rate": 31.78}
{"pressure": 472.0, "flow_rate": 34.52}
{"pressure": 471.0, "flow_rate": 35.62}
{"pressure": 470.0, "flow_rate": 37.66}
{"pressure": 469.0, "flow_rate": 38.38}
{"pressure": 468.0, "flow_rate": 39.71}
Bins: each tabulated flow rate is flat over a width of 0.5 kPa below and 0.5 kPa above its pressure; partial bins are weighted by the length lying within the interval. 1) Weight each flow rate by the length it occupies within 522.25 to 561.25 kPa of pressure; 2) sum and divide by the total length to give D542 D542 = 54.6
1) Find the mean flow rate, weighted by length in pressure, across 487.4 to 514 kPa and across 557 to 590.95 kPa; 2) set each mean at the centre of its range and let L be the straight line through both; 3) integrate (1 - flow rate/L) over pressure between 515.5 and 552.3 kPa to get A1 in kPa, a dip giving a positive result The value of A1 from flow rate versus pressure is -4.4 kPa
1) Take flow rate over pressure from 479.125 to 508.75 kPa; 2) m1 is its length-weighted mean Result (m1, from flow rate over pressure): 45.1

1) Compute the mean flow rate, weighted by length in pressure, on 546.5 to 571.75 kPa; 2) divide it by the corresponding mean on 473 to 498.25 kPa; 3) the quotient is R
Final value 1.46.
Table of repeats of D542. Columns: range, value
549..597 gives 46.5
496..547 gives 53.1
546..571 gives 56.5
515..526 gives 54.6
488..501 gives 47.5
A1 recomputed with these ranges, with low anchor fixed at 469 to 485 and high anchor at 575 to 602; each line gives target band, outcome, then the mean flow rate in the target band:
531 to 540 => -4.0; 52.2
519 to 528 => -4.8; 54.7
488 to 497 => -3.0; 45.4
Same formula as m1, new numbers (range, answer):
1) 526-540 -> 52.8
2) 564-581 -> 43.4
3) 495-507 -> 52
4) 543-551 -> 52.5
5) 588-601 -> 45.2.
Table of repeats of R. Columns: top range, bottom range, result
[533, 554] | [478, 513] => 1.15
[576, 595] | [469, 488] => 1.05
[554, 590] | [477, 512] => 1.02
